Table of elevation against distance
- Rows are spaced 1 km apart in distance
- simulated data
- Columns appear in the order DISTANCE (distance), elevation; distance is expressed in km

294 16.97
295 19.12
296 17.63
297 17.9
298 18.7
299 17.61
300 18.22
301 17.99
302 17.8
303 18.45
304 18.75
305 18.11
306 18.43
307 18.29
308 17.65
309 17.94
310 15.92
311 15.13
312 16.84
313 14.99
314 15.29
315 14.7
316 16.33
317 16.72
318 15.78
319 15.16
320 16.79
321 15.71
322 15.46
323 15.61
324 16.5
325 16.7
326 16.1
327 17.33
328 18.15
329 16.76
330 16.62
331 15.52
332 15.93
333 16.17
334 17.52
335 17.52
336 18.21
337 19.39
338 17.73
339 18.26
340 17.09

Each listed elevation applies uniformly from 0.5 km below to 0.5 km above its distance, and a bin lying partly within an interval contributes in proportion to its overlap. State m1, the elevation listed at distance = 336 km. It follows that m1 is 18.21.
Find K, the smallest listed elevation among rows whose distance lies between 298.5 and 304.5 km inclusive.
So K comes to 17.61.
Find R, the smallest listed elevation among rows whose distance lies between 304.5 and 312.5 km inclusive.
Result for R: 15.13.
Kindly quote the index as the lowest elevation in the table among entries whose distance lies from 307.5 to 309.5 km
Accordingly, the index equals 17.65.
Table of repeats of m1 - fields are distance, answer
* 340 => 17.09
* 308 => 17.65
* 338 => 17.73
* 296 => 17.63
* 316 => 16.33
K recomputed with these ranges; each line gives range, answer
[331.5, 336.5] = 15.93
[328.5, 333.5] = 15.52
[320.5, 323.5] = 15.46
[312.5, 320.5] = 14.7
